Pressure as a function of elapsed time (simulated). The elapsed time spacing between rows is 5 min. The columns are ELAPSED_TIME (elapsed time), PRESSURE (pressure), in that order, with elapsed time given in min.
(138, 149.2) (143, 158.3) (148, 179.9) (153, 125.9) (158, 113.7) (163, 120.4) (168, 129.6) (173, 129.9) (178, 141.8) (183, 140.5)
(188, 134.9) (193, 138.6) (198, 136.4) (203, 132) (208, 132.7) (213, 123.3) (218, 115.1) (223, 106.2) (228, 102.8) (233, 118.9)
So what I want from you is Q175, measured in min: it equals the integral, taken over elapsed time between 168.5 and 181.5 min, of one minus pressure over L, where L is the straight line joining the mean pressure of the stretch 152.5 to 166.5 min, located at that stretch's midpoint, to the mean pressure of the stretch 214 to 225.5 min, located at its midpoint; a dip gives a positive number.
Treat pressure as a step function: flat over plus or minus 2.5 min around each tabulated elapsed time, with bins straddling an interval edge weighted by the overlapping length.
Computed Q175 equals -1.9 min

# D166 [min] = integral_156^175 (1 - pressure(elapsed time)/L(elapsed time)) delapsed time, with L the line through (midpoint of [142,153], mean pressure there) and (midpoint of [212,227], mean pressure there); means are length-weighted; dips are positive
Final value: 3.2 min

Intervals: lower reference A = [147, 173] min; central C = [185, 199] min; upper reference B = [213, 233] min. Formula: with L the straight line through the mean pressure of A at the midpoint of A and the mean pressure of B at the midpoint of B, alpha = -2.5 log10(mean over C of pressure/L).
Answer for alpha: -0.13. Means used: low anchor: 131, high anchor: 111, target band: 137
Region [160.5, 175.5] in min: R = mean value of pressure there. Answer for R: 127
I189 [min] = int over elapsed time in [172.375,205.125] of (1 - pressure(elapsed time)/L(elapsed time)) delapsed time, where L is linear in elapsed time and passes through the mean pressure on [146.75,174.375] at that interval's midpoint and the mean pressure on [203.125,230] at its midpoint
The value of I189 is -3.2 min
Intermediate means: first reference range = 131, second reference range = 118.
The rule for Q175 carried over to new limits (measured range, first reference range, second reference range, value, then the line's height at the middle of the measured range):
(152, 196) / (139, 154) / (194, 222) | 3.8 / 144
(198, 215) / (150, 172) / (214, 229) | -2.5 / 114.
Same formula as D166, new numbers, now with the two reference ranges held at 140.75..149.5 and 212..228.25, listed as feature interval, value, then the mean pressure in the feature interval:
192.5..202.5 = -0.6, 136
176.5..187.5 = 0.0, 140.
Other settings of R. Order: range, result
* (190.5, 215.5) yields 133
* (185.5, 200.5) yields 137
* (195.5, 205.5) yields 134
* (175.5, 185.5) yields 141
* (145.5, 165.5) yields 135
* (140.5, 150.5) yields 169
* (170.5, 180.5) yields 136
